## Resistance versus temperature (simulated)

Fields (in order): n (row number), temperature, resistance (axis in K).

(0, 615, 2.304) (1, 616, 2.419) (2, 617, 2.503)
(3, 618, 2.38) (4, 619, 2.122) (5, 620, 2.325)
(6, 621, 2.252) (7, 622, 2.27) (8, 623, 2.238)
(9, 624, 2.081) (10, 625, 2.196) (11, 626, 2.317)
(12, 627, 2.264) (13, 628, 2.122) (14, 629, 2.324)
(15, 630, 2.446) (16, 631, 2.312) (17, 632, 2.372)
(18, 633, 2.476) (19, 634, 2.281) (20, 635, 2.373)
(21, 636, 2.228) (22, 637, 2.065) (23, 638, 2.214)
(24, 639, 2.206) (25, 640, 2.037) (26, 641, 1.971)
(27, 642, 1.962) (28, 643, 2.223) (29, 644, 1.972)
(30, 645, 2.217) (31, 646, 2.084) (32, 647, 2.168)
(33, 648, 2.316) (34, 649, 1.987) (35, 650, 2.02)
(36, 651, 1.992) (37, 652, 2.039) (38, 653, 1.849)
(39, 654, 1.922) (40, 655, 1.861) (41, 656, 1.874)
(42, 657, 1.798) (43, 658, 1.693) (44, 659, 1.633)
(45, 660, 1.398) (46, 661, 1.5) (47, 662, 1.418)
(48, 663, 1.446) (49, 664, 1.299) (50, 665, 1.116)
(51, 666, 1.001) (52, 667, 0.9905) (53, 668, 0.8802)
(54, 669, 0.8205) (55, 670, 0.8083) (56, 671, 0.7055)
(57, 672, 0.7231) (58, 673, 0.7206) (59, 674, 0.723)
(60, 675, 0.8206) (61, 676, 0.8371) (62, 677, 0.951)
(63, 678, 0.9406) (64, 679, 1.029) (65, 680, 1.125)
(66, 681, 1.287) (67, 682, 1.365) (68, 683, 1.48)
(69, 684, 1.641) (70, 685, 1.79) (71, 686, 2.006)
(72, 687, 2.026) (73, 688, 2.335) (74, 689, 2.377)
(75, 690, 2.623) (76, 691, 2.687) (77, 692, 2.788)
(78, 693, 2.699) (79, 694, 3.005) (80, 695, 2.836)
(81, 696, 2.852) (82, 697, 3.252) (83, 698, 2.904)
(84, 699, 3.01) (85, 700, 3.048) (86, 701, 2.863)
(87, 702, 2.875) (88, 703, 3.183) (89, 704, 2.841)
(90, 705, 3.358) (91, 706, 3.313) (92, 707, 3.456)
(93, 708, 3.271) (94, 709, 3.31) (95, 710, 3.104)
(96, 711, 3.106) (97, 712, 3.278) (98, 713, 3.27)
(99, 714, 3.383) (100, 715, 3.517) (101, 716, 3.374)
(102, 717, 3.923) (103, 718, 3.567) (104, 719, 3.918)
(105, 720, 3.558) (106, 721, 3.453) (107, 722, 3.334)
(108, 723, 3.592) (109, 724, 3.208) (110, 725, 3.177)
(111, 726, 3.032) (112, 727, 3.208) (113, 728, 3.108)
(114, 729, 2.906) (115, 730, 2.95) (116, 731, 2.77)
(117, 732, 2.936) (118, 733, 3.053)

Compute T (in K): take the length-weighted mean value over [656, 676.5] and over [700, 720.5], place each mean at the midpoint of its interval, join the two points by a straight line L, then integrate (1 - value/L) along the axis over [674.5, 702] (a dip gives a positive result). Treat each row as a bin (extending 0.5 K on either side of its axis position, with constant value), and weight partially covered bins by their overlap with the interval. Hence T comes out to 2.43 K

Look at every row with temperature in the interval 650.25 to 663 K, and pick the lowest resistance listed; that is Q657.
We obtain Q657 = 1.398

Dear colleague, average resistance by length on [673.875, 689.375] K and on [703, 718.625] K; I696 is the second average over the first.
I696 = 2.3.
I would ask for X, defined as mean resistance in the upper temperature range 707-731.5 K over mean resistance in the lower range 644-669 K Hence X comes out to 2.0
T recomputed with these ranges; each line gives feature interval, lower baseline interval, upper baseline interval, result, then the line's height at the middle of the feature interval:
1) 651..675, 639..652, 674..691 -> 6.99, 1.83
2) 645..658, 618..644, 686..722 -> 2.50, 2.47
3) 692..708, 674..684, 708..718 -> -3.58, 2.5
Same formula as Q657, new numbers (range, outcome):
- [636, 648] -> 1.962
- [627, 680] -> 0.7055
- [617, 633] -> 2.081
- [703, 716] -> 2.841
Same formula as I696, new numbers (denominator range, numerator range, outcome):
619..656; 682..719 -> 1.34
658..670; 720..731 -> 2.60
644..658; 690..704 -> 1.46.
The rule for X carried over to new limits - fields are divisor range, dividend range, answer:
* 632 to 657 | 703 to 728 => 1.60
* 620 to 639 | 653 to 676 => 0.55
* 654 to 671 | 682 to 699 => 1.82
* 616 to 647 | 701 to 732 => 1.46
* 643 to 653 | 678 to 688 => 0.74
